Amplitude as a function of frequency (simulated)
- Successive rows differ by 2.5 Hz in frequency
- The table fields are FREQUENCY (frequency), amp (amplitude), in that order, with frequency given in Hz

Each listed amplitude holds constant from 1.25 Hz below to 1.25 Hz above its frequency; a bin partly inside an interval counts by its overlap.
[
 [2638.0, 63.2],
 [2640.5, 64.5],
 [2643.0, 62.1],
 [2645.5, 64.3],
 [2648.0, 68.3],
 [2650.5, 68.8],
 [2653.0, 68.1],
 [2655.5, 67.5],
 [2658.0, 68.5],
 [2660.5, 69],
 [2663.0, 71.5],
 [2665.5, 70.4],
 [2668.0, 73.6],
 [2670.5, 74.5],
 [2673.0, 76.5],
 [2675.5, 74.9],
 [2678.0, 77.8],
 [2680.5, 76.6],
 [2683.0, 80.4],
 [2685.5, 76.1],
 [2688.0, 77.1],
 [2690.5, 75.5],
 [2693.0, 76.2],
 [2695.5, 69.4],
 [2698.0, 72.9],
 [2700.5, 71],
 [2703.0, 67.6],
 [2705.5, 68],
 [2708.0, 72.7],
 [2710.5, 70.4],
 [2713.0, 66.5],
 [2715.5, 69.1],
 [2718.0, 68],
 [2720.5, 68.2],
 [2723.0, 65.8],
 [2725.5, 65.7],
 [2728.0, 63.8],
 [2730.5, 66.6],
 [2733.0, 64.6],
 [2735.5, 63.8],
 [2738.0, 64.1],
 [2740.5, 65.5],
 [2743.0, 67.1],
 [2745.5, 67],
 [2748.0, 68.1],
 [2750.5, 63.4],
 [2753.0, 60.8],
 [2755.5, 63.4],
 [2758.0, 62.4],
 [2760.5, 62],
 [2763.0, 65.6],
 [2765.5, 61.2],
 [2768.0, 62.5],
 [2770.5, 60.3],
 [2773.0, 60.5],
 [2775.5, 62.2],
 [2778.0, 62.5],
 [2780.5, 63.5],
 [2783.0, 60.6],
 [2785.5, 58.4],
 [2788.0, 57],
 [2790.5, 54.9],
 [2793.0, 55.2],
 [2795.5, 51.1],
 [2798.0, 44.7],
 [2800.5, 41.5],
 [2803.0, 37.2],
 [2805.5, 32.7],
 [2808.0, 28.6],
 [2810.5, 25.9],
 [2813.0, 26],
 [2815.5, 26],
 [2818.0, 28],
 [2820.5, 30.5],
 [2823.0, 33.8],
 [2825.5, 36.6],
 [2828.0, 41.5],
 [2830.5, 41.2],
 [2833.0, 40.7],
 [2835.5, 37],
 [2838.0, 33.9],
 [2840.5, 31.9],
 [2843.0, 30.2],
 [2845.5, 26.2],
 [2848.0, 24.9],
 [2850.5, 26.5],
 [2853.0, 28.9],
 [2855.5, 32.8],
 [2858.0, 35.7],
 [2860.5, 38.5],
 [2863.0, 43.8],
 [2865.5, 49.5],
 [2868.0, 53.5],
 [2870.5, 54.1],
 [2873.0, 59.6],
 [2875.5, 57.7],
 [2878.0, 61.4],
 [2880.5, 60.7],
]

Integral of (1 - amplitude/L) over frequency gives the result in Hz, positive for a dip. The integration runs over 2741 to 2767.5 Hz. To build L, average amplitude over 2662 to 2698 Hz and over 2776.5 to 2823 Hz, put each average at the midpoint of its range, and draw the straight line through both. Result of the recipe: -4.2 Hz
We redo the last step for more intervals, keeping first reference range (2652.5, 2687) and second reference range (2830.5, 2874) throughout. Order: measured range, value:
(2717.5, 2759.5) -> -3.6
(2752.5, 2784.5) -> -4.7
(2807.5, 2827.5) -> 6.6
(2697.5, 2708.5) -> -0.5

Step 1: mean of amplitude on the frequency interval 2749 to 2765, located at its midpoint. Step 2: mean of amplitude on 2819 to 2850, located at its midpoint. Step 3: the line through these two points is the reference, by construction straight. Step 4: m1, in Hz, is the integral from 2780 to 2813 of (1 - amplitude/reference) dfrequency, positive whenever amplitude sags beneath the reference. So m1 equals 2.0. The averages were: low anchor 62.9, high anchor 33.8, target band 45.9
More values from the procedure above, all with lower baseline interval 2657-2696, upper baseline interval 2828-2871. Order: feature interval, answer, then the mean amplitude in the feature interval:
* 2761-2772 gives -1.5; 62.3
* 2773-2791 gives -3.0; 60.1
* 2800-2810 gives 2.7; 33.8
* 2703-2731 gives -0.9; 67.7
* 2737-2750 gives -1.4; 66.2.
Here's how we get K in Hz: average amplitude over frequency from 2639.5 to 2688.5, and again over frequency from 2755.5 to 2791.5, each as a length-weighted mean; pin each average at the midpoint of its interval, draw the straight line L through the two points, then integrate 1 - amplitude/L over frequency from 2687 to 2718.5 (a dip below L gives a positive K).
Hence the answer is -1.5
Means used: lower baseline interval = 71.5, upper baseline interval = 61.1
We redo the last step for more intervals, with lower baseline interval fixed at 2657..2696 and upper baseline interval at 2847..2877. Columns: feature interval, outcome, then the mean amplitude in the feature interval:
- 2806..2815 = 4.2 Hz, 27.3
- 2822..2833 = 2.2 Hz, 38.7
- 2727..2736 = 0.0 Hz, 64.8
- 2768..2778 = -0.6 Hz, 61.4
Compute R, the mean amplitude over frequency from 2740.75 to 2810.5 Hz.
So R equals 56.4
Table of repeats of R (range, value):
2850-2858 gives 30.7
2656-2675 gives 71.9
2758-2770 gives 62.6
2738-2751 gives 66.2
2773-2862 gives 39.9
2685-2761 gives 67.8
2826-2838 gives 39.2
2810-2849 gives 32.3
